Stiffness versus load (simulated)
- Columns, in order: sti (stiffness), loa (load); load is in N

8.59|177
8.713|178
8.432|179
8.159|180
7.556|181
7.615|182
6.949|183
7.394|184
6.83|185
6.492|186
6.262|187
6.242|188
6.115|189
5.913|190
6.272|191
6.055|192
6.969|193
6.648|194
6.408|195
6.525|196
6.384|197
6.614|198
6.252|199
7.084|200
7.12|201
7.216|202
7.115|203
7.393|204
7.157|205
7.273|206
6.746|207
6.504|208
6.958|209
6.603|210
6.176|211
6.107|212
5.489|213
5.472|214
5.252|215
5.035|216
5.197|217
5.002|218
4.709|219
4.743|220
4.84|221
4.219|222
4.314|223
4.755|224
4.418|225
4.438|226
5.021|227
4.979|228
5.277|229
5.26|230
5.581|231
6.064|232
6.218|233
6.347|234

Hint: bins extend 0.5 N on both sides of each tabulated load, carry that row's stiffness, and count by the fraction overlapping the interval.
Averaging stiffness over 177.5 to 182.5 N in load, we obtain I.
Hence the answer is 8.1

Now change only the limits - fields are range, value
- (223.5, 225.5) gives 4.59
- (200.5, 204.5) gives 7.21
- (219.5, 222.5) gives 4.6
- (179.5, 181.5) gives 7.86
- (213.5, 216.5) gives 5.25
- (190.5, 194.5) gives 6.49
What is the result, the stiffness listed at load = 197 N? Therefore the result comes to 6.384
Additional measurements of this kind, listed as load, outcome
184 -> 7.394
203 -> 7.115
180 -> 8.159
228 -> 4.979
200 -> 7.084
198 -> 6.614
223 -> 4.314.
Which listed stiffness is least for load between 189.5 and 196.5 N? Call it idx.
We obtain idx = 5.913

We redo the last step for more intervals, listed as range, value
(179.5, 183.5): 6.949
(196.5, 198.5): 6.384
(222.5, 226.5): 4.314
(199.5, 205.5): 7.084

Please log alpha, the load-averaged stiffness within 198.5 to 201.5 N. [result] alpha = 6.82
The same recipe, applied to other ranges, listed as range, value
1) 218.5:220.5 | 4.73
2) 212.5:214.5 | 5.48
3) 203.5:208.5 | 7.01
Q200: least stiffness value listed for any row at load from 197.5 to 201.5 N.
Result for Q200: 6.252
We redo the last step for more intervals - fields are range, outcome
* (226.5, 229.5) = 4.979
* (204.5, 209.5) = 6.504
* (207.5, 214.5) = 5.472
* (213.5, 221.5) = 4.709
